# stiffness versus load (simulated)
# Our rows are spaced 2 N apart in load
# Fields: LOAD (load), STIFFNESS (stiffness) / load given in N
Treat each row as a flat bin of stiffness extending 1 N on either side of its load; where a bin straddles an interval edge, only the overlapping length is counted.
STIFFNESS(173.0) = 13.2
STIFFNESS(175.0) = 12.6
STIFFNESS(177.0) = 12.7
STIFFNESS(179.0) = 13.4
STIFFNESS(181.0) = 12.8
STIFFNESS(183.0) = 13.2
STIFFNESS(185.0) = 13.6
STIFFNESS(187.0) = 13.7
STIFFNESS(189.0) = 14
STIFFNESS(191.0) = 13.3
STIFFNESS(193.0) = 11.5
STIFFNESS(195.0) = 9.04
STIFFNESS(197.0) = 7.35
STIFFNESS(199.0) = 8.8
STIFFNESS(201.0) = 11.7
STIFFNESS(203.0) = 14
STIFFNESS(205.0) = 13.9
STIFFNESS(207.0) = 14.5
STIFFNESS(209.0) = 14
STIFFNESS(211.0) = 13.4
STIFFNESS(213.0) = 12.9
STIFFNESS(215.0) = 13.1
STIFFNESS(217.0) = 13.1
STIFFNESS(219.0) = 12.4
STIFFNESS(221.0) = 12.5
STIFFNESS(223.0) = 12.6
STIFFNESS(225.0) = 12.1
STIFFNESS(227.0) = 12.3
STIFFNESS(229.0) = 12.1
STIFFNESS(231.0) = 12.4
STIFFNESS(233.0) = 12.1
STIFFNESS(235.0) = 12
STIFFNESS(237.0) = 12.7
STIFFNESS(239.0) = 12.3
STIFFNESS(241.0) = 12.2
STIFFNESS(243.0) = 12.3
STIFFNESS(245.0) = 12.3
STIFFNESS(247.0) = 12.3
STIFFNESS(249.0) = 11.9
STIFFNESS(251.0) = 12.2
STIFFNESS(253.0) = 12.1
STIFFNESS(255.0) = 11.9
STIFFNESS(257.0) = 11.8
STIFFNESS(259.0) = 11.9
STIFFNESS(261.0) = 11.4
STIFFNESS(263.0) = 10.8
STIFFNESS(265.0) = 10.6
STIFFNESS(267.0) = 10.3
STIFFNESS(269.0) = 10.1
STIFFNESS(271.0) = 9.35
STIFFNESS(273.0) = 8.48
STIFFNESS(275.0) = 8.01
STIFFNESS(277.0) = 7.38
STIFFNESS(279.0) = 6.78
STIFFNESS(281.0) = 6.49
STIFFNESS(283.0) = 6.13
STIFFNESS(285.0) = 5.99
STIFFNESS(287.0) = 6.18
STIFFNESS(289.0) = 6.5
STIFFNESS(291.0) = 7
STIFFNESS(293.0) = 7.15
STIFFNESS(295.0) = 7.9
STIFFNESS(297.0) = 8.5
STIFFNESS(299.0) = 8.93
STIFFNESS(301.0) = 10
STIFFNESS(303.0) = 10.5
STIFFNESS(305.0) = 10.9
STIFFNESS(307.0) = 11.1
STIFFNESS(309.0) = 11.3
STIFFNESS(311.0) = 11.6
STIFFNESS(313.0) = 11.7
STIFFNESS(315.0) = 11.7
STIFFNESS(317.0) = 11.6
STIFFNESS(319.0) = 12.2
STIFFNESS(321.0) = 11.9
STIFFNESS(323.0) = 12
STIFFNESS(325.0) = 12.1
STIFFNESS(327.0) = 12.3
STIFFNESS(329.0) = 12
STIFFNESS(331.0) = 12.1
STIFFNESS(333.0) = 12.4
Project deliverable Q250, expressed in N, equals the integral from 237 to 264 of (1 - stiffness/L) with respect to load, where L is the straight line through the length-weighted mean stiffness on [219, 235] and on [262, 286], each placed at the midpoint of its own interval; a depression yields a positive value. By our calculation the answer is -4.38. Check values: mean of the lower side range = 12.3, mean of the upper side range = 8.37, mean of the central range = 12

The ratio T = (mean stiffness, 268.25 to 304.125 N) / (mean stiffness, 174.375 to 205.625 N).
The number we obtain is 0.6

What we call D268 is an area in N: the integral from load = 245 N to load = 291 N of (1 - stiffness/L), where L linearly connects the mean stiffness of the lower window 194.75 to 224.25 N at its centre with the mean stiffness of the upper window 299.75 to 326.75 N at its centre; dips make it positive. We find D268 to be 9.1 N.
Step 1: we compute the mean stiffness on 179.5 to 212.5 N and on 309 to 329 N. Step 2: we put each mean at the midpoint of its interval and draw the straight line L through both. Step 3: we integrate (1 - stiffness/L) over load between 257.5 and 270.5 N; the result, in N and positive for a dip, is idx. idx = 1.4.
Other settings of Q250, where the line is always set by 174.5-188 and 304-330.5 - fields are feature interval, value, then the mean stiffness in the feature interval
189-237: 2.08 N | 12.3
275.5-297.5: 9.41 N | 6.9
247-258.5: 0.38 N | 12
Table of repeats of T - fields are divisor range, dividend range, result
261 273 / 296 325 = 1.08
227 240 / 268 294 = 0.60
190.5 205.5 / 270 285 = 0.67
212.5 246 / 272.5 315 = 0.69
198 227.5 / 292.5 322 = 0.82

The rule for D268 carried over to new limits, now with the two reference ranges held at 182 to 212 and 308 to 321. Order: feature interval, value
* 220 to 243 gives -0.2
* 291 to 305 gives 3.5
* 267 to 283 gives 5.1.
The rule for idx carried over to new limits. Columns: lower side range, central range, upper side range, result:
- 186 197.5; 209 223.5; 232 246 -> -1.2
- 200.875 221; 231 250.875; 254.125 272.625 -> -0.6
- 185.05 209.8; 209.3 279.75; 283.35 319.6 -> -3.6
